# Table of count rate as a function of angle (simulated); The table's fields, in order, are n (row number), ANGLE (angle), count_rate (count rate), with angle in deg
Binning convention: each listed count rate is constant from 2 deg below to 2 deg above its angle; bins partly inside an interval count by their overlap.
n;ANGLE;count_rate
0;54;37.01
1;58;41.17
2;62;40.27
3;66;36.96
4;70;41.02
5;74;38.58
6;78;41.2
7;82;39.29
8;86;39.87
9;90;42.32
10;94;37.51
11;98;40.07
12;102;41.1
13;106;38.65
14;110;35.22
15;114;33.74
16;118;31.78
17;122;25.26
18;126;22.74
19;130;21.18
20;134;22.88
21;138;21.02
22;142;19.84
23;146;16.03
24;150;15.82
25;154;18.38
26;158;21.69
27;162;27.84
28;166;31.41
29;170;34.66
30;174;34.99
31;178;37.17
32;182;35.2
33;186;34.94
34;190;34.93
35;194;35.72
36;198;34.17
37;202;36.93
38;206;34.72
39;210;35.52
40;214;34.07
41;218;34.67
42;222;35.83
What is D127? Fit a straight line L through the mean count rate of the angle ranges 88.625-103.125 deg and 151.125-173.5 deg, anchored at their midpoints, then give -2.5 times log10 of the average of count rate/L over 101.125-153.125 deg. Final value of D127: 0.31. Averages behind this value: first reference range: 40.1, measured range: 26.1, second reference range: 26.9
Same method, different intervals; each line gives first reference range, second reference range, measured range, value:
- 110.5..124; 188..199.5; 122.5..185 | 0.277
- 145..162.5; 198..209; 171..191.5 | -0.248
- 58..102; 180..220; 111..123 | 0.229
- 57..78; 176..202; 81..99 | -0.026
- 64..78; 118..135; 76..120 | -0.204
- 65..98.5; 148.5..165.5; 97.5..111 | -0.132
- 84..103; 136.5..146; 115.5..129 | 0.055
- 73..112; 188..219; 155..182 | 0.171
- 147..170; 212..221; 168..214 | -0.192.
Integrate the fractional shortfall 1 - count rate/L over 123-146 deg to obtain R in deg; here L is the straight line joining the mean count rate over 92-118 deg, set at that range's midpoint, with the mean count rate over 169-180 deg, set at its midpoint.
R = 9.7 deg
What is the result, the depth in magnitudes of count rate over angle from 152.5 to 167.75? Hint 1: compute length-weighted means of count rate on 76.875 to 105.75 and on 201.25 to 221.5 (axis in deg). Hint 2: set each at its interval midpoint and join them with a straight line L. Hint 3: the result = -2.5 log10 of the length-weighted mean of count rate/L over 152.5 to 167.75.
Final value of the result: 0.434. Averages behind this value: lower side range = 40.1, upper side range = 35.1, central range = 24.9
